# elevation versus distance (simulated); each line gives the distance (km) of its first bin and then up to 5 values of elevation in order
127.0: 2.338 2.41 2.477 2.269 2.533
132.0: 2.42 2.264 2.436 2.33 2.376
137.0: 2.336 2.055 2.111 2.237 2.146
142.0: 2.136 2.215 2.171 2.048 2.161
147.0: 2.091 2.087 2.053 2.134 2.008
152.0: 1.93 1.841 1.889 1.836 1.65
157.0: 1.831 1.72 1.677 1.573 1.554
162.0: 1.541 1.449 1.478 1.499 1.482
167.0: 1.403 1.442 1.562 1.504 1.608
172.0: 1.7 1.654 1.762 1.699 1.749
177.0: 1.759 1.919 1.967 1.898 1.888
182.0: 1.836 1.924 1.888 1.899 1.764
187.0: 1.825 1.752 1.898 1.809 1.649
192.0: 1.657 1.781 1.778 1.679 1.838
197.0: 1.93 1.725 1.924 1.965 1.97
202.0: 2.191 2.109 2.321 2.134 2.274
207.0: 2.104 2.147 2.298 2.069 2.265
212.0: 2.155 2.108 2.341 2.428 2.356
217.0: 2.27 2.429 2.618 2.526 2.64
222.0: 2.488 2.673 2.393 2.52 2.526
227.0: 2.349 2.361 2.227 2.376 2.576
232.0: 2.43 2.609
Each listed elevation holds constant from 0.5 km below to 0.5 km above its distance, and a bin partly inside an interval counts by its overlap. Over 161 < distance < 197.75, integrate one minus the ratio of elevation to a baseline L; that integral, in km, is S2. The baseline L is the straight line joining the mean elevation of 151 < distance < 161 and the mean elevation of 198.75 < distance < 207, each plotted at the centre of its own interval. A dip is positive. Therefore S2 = 4.3 km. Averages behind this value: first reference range 1.77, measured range 1.72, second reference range 2.12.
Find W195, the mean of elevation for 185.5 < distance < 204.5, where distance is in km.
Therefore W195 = 1.87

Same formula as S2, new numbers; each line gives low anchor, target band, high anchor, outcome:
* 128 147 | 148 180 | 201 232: 8.0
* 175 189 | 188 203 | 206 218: 1.3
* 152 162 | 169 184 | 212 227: 1.4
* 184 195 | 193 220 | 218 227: 0.5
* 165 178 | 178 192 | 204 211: -0.1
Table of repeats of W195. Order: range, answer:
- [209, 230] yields 2.38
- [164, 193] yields 1.73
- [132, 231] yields 2.01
